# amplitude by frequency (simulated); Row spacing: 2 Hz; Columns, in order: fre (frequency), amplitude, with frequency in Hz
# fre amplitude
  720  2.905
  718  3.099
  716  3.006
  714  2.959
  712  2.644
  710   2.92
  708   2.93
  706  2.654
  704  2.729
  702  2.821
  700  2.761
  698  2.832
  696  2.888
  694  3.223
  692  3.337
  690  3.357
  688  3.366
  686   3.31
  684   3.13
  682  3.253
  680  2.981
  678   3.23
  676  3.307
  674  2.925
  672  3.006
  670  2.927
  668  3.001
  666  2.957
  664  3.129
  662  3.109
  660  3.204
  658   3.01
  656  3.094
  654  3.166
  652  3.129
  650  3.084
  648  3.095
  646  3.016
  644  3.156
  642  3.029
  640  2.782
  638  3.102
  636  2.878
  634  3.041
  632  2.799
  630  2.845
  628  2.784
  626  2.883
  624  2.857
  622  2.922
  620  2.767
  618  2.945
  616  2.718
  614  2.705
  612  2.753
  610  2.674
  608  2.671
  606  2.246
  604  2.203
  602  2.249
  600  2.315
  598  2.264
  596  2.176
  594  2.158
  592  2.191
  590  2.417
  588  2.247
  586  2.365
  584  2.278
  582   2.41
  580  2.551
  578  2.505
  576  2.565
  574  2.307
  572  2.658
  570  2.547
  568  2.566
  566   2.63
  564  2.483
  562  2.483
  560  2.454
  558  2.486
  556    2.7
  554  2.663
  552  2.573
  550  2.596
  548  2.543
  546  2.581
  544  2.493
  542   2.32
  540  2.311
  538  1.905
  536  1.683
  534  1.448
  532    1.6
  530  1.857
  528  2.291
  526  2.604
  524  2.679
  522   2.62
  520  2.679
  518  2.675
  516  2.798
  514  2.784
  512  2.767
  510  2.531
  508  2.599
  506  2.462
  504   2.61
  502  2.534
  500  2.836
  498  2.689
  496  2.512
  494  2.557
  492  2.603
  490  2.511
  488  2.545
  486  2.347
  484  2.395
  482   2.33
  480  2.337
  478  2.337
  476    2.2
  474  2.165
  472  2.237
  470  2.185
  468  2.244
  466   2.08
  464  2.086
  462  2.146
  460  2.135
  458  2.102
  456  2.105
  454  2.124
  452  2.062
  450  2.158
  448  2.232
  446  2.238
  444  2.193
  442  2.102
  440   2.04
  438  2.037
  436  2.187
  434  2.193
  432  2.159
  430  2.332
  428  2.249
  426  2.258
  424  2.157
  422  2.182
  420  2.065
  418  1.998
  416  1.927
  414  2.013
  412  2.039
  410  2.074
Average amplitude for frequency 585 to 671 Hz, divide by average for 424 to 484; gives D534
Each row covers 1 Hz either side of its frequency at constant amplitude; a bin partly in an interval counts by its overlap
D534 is 1.3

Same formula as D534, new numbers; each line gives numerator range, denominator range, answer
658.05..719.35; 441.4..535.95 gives 1.29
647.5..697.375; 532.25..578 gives 1.30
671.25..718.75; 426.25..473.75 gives 1.40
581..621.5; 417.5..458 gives 1.13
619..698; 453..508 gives 1.30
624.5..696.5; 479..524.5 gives 1.19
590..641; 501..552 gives 1.10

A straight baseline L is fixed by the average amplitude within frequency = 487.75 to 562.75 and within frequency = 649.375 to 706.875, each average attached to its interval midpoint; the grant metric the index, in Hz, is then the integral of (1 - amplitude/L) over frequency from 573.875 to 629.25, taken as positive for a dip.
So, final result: 5.2 Hz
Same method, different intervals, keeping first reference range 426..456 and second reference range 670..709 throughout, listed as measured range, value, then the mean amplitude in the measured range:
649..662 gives -0.8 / 3.11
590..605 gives 2.7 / 2.24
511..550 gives 2.0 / 2.36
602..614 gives 1.1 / 2.5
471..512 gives -2.2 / 2.47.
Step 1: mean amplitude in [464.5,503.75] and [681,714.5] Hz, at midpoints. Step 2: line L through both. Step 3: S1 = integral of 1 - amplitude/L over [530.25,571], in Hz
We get 3.9 Hz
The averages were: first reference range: 2.4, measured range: 2.34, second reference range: 3.01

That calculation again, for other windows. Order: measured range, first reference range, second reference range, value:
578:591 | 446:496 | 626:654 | 1.7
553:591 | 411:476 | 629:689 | 2.8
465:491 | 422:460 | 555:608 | -0.9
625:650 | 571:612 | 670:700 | -1.9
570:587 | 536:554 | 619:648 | 0.9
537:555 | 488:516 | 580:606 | 0.1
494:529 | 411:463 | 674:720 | -3.5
